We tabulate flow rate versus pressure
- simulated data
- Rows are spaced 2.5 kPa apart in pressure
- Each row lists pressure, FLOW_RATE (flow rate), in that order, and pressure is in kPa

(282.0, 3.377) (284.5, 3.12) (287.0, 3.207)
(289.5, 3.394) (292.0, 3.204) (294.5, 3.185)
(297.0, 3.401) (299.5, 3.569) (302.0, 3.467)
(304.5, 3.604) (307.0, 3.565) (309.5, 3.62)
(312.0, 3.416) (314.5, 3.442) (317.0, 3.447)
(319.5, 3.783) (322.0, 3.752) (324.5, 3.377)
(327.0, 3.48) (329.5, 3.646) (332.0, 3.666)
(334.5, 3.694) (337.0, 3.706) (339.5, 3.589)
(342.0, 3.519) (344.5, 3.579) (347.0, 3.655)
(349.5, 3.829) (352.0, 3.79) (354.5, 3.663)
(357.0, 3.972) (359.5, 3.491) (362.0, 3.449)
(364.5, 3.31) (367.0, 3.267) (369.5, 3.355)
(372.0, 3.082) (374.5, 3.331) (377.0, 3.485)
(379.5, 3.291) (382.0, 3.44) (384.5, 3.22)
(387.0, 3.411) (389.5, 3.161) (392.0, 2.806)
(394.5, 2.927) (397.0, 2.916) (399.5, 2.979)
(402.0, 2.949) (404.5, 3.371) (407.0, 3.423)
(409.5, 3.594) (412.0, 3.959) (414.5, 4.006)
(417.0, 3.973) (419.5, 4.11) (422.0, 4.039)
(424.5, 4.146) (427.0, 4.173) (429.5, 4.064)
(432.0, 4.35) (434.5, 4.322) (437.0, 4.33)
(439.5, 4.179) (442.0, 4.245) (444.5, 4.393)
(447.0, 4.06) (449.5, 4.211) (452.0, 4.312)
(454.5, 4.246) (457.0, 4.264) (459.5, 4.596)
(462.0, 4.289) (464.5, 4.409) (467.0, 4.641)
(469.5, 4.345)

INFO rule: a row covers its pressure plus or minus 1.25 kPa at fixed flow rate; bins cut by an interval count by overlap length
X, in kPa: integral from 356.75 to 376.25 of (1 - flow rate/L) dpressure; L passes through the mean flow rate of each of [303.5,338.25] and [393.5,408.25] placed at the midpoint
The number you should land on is -0.4 kPa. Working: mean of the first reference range 3.59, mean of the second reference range 3.1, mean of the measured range 3.38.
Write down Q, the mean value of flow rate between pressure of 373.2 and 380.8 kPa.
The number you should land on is 3.37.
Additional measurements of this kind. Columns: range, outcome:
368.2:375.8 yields 3.26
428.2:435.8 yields 4.25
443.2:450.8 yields 4.22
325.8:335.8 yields 3.62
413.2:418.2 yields 3.99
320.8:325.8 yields 3.56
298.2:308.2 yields 3.55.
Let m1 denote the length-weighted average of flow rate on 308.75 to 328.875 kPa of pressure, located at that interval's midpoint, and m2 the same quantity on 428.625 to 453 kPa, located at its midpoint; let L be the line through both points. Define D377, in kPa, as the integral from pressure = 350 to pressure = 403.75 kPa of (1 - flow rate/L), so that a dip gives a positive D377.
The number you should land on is 7.8 kPa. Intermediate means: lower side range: 3.54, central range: 3.31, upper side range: 4.25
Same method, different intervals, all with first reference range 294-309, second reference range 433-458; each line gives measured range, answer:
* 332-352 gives 0.2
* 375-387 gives 1.7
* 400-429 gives 2.2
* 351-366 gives 0.7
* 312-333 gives 0.2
